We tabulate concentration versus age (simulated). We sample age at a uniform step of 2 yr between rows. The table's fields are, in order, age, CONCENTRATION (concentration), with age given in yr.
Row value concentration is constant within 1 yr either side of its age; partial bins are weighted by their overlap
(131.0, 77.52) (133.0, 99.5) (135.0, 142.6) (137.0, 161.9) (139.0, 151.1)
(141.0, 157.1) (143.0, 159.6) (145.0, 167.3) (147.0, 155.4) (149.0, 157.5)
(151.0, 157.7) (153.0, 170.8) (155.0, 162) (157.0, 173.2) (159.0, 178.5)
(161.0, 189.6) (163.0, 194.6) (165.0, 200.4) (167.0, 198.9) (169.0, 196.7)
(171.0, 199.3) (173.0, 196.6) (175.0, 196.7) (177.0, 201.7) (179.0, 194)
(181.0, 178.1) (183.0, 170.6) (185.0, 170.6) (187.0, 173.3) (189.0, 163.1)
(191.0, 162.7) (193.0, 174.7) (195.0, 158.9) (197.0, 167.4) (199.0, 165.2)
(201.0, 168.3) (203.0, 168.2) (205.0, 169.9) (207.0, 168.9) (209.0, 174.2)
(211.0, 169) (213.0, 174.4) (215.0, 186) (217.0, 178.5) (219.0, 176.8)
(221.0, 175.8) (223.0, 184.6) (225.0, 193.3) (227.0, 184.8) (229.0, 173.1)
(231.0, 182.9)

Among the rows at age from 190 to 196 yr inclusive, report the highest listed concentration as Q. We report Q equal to 174.7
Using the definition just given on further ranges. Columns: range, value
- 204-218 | 186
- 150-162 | 189.6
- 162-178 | 201.7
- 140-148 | 167.3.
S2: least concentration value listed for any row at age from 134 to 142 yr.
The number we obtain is 142.6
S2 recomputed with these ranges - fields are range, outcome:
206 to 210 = 168.9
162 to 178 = 194.6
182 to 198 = 158.9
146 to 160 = 155.4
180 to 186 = 170.6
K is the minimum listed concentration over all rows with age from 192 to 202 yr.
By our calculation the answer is 158.9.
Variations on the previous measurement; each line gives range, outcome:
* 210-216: 169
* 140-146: 157.1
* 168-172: 196.7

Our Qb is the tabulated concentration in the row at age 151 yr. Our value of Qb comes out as 157.7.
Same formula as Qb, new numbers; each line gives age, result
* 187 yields 173.3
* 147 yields 155.4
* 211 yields 169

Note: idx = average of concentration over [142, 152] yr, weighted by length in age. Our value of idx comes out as 160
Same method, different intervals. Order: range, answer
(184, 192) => 167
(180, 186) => 173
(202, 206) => 169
